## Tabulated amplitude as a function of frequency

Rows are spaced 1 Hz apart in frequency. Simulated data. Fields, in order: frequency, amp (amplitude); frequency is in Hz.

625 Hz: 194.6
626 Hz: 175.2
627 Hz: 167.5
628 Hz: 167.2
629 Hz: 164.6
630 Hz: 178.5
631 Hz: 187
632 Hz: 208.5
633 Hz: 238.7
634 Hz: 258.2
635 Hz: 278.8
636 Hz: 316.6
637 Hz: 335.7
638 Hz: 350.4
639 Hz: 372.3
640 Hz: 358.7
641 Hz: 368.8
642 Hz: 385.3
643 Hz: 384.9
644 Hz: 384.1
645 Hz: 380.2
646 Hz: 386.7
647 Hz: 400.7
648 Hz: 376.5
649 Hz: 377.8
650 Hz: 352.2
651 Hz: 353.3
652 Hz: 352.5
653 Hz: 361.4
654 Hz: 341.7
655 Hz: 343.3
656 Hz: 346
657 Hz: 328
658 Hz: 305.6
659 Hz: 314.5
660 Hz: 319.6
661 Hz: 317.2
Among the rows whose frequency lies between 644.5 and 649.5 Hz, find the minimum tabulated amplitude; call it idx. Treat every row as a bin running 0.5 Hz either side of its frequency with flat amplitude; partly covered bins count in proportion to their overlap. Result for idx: 376.5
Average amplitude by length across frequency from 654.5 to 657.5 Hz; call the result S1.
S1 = 339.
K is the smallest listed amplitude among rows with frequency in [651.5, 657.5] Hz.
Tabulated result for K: 328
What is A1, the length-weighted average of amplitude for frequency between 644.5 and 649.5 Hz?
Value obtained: 384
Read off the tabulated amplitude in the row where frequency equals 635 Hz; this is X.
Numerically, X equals 278.8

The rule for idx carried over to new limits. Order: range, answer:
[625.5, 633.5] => 164.6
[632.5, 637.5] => 238.7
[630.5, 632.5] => 187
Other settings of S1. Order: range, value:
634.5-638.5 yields 320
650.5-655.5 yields 350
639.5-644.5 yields 376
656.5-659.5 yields 316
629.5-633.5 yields 203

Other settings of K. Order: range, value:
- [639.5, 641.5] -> 358.7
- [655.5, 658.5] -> 305.6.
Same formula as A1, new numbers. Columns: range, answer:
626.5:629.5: 166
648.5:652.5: 359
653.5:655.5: 342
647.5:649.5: 377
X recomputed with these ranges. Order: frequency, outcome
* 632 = 208.5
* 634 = 258.2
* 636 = 316.6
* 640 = 358.7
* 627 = 167.5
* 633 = 238.7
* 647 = 400.7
